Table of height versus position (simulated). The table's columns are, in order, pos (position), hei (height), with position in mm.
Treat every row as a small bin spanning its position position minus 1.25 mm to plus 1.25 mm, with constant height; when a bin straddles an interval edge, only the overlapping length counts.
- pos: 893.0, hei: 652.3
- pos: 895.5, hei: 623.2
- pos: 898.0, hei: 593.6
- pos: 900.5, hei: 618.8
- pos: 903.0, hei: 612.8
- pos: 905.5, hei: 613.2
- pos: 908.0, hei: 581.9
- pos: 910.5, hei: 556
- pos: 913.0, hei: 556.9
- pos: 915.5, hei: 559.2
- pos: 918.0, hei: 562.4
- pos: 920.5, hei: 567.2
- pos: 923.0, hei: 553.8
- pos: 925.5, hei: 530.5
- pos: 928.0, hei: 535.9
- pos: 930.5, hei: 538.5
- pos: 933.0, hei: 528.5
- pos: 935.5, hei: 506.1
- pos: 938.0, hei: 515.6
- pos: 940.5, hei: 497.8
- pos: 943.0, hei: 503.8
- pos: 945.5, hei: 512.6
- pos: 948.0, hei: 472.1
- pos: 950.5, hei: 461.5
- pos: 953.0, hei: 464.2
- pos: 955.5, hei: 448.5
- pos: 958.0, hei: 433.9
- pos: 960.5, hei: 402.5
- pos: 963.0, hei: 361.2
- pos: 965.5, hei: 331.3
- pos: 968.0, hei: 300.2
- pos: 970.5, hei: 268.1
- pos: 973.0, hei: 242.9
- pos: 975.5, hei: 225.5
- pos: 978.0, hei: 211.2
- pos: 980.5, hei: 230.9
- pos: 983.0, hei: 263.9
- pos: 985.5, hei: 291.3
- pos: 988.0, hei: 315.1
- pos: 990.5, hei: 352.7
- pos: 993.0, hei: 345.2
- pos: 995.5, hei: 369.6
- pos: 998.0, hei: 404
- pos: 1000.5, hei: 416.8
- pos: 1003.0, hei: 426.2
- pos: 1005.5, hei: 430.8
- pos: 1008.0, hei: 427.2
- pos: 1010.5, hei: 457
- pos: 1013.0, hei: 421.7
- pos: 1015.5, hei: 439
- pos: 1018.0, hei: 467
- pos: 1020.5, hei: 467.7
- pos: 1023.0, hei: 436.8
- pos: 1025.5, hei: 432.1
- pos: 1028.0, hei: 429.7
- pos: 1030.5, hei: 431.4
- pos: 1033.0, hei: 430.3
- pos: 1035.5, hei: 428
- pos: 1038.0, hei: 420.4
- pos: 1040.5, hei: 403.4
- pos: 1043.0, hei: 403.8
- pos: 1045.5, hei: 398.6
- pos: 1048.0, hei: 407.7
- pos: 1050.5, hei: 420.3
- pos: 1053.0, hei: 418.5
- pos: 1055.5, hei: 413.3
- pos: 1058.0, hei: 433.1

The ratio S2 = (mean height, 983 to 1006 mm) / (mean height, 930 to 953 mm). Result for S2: 0.7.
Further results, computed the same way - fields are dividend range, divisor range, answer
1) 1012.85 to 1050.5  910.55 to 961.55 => 0.84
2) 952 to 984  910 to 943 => 0.60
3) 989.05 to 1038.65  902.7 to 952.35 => 0.79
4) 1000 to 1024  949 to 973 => 1.16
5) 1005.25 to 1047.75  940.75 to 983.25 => 1.17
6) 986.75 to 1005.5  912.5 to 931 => 0.69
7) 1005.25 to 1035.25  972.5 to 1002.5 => 1.41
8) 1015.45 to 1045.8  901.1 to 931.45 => 0.76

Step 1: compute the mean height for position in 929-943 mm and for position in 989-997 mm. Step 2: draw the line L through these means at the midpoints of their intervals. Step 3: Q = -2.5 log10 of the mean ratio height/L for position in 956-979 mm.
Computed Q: 0.34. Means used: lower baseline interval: 516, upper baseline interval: 356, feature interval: 314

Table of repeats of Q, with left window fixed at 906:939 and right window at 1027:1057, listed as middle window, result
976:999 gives 0.48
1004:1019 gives 0.03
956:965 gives 0.26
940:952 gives 0.07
